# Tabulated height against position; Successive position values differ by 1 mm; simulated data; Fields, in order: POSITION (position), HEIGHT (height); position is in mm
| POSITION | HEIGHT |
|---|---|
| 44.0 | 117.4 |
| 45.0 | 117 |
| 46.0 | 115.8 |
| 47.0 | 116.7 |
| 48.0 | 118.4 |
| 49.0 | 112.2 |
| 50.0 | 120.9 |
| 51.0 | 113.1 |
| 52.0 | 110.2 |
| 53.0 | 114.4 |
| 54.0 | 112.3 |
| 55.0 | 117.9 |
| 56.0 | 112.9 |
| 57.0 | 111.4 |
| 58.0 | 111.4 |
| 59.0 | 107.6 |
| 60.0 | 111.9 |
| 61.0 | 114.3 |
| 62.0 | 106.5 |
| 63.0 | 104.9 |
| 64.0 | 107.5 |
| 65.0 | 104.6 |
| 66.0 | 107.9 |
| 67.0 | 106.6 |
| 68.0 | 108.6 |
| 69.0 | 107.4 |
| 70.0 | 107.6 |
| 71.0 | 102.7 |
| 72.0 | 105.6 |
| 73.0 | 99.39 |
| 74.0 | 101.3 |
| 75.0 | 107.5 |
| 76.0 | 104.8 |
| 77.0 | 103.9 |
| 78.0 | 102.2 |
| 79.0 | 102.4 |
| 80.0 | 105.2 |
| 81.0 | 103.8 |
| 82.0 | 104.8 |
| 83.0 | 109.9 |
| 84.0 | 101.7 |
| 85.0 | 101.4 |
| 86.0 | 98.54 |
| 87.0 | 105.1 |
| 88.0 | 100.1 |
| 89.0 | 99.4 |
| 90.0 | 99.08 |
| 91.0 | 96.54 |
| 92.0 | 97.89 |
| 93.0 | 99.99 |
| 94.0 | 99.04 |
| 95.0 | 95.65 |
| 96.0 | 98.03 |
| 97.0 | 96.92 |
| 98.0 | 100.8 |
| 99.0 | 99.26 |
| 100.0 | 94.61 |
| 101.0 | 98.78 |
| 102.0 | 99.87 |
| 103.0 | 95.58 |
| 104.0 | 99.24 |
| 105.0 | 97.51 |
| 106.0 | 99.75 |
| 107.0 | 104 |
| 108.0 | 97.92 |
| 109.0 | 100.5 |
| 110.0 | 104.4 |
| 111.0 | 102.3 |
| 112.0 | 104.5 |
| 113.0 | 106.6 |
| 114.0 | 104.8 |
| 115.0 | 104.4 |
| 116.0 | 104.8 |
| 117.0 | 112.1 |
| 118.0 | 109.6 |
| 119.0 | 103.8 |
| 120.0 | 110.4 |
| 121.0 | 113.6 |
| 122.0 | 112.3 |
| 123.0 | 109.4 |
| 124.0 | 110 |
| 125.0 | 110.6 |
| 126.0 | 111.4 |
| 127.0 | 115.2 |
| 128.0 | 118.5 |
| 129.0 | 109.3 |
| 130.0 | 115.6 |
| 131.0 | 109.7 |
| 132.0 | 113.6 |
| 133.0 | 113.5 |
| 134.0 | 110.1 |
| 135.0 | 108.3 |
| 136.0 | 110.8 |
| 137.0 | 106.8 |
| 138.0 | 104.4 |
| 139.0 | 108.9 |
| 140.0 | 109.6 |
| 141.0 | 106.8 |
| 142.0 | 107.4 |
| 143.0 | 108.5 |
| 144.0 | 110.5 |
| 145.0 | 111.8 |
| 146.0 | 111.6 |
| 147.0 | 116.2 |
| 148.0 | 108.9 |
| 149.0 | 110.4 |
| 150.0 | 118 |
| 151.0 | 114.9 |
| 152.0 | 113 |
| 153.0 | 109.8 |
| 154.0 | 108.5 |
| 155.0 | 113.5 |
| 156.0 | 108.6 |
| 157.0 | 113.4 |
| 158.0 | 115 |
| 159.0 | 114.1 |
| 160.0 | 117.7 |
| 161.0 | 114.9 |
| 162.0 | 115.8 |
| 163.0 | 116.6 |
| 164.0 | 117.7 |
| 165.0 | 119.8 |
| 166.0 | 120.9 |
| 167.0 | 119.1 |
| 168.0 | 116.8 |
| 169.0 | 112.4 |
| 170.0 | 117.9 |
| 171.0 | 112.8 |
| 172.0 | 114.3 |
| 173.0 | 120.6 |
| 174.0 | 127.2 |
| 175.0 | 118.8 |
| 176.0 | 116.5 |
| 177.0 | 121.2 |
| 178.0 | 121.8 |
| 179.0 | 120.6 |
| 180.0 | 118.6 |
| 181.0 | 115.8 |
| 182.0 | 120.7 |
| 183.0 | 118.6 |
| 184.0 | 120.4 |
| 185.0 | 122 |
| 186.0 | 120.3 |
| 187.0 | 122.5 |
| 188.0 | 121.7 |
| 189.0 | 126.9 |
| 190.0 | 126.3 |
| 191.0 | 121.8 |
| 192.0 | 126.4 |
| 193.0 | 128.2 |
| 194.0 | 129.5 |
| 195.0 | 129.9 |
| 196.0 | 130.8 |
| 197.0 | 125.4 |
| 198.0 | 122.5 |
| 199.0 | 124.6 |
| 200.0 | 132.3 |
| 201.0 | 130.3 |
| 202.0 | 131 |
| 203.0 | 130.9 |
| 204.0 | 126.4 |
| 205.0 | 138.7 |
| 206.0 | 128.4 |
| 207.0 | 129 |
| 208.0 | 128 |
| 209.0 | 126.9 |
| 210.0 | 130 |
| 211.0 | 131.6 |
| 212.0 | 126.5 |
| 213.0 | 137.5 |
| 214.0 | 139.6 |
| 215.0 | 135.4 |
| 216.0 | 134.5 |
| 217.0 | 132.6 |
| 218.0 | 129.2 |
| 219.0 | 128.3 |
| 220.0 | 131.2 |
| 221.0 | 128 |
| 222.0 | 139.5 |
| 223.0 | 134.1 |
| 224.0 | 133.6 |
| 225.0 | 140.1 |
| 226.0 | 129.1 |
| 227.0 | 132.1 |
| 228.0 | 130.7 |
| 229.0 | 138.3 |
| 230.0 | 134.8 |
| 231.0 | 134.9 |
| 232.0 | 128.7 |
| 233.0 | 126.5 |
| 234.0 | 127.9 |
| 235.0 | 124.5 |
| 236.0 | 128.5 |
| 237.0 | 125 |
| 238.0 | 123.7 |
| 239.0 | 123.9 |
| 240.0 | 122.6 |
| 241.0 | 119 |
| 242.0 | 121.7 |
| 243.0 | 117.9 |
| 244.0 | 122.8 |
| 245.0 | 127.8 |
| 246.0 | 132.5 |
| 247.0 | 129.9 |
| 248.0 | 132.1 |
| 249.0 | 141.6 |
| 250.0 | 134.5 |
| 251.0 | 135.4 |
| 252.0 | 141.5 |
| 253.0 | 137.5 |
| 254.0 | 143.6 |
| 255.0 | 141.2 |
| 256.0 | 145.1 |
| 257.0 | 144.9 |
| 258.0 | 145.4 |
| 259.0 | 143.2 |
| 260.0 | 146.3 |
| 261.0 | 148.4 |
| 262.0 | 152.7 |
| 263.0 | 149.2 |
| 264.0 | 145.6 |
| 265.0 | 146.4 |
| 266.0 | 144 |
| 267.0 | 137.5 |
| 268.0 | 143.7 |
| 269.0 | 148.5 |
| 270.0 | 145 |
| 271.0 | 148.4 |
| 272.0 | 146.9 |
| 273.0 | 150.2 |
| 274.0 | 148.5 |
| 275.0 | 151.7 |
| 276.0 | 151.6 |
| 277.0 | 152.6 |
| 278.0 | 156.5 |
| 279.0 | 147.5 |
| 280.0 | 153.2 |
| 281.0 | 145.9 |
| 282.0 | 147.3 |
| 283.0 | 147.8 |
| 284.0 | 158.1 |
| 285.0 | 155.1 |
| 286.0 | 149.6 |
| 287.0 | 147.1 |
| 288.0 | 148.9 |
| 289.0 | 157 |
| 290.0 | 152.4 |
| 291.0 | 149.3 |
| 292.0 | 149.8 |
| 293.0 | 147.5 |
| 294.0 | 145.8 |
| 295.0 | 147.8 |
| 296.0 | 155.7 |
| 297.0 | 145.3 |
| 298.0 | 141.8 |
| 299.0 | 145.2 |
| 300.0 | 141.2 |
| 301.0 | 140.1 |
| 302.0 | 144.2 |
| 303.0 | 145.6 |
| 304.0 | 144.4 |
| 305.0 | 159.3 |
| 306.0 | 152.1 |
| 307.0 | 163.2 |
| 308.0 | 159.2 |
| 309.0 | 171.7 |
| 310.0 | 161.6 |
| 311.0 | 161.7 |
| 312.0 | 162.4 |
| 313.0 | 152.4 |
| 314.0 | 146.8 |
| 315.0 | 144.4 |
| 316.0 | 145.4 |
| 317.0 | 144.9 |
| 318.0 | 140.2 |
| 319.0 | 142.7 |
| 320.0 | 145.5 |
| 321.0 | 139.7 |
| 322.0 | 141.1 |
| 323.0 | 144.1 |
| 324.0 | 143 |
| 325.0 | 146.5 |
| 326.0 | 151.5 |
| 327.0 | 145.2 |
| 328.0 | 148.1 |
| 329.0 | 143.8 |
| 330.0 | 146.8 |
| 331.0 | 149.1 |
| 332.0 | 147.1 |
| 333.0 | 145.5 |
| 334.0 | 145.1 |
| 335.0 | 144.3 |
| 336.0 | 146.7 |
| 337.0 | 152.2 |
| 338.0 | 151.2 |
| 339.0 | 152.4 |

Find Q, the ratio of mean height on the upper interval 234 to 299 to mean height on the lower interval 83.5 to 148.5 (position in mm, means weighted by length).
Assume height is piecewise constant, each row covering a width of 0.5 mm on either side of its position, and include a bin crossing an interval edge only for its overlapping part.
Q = 1.35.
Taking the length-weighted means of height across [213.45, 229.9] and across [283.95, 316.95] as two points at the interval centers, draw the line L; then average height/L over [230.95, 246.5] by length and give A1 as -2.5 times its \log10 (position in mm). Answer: 0.100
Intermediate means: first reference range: 134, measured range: 125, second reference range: 151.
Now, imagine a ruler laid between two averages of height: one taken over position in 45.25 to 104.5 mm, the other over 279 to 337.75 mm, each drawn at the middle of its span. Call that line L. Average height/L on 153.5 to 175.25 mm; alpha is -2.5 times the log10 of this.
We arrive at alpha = 0.054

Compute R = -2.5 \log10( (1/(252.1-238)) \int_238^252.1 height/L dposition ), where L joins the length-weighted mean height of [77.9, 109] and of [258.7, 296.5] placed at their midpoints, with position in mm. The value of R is 0.10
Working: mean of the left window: 100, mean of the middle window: 128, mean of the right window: 149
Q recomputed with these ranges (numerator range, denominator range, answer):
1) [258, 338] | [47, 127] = 1.41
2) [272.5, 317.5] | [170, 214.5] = 1.20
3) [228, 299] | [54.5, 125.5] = 1.36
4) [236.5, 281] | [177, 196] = 1.14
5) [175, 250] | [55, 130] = 1.22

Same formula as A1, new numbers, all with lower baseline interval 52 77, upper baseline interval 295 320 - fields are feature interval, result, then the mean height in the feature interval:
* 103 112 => 0.151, 101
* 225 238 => 0.056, 130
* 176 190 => 0.068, 121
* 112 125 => 0.088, 108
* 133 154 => 0.108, 110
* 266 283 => -0.027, 148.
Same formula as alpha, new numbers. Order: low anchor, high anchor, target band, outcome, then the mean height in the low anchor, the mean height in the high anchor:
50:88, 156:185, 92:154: 0.060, 107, 118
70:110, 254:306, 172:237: 0.012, 101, 148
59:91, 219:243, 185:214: -0.033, 105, 129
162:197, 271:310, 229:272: 0.030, 121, 151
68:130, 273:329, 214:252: 0.031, 104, 150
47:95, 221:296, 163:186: 0.057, 106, 141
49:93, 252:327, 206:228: 0.019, 106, 148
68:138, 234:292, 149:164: 0.029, 105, 142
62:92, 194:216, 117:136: 0.026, 104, 130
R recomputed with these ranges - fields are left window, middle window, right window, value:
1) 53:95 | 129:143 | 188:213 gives 0.067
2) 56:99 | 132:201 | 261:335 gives 0.045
